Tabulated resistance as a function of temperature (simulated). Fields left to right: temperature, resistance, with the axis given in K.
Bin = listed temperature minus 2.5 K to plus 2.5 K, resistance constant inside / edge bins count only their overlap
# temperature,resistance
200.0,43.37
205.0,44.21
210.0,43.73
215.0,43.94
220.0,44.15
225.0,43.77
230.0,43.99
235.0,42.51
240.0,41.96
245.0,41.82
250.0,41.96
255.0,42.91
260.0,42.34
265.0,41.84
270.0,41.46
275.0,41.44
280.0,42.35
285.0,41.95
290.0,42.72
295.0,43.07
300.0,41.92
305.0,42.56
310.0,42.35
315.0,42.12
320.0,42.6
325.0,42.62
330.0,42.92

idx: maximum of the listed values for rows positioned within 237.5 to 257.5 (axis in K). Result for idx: 42.91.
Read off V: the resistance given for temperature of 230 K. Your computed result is 43.99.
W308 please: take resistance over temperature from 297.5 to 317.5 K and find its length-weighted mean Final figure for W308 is 42.2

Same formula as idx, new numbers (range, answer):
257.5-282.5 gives 42.35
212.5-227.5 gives 44.15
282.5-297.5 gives 43.07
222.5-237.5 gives 43.99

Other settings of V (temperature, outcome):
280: 42.35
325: 42.62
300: 41.92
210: 43.73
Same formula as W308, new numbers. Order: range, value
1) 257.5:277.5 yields 41.8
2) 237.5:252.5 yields 41.9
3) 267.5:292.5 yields 42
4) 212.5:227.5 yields 44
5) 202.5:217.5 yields 44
